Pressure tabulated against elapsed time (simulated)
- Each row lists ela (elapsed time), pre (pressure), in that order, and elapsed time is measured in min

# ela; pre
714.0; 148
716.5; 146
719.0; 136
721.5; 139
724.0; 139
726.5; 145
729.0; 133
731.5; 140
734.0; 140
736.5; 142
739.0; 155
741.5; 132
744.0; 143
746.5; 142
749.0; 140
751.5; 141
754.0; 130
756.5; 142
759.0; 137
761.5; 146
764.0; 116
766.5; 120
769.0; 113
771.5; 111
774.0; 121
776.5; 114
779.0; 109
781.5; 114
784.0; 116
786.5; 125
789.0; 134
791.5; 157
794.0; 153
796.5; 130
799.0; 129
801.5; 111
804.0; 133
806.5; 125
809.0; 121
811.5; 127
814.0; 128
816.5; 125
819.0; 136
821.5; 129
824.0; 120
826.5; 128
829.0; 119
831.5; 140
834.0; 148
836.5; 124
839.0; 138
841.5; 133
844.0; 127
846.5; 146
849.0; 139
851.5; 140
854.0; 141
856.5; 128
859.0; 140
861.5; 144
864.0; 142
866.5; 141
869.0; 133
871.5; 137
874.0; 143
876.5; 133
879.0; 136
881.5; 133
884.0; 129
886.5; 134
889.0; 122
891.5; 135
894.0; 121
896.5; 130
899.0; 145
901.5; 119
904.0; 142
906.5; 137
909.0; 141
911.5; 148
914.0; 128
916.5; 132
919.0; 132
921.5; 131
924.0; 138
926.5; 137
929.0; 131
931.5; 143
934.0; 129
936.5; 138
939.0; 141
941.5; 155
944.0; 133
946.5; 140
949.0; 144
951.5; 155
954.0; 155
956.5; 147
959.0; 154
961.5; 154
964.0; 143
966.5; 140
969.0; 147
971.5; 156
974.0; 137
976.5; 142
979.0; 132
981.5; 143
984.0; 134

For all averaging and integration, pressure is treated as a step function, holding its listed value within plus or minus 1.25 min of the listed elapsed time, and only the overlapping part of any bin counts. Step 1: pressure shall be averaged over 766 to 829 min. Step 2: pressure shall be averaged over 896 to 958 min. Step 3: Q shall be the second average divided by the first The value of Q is 1.11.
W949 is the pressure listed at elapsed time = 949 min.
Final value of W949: 144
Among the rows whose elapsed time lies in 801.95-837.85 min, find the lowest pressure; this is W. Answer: 119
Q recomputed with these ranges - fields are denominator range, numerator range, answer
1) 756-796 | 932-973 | 1.15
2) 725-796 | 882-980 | 1.05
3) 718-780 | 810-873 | 1.01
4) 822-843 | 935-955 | 1.10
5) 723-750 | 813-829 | 0.90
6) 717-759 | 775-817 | 0.90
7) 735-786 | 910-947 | 1.06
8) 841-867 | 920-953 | 1.01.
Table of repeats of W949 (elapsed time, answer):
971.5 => 156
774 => 121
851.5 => 140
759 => 137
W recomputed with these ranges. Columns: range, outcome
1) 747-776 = 111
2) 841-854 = 127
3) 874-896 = 121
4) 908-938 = 128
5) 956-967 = 140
